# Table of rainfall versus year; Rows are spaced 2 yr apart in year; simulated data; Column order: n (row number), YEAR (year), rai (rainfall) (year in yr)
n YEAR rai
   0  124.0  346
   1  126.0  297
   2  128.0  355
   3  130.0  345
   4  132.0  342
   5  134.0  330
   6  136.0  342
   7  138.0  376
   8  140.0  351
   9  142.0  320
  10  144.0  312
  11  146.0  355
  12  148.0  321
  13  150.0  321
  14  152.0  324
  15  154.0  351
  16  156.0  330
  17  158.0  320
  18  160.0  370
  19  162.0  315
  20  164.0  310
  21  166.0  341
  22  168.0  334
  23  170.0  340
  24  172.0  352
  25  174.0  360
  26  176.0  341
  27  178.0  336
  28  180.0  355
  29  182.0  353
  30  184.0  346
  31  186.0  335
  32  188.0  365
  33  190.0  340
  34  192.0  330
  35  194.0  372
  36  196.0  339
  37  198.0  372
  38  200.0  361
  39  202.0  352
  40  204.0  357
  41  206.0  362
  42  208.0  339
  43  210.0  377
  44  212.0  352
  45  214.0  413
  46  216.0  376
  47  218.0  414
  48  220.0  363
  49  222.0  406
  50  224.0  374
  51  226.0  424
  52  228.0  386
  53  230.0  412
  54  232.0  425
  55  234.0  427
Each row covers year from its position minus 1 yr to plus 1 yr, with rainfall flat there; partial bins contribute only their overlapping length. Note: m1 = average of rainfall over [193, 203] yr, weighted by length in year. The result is 359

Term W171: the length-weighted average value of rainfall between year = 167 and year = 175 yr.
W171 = 346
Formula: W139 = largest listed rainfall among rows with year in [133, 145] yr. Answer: 376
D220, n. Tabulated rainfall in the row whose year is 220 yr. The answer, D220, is 363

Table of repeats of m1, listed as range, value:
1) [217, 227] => 396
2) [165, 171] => 338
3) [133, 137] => 336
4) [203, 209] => 353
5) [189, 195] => 347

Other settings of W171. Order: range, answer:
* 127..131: 350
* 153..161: 343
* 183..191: 346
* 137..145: 340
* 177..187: 345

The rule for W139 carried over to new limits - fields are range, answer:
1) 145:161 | 370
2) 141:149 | 355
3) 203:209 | 362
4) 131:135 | 342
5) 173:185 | 360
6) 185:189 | 365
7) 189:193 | 340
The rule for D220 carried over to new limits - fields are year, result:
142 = 320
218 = 414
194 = 372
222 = 406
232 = 425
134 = 330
